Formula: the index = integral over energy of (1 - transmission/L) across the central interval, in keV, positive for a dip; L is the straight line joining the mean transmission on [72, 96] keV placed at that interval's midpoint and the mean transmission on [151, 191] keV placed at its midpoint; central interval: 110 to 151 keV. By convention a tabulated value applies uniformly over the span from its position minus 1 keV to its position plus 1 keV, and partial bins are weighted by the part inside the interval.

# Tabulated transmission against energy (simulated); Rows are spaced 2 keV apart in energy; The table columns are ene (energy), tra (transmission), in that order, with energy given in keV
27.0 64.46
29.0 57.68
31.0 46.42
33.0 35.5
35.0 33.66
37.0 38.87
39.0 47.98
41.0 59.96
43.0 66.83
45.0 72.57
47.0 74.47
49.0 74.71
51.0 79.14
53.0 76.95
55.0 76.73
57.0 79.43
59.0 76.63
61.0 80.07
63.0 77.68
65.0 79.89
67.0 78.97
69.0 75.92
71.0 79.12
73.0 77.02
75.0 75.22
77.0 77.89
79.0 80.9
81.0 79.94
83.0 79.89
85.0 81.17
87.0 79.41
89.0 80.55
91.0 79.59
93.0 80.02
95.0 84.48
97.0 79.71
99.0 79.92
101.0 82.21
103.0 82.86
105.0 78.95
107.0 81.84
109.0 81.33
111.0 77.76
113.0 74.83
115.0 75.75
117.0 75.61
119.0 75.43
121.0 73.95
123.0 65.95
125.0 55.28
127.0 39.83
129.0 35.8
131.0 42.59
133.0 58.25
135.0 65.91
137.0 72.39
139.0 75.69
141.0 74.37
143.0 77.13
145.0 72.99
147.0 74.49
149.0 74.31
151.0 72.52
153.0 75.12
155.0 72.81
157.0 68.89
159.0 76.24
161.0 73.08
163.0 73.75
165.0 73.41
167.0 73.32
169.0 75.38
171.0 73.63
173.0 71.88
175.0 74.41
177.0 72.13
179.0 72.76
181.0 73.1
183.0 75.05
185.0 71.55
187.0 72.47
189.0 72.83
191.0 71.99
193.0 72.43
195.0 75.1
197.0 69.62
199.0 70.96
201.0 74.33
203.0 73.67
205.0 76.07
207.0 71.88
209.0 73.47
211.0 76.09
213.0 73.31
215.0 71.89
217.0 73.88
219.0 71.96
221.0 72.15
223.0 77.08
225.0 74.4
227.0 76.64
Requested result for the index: 4.9 keV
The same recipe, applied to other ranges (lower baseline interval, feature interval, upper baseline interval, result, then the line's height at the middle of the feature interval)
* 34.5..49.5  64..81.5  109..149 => -4.7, 61.8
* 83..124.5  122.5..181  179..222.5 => 5.5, 75.7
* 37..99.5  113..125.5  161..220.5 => 0.6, 74.8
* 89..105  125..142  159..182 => 4.2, 77.3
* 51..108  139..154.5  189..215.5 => 0.3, 76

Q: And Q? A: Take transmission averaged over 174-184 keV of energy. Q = 73.5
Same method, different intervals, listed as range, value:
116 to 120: 75.5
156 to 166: 73.1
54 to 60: 77.6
